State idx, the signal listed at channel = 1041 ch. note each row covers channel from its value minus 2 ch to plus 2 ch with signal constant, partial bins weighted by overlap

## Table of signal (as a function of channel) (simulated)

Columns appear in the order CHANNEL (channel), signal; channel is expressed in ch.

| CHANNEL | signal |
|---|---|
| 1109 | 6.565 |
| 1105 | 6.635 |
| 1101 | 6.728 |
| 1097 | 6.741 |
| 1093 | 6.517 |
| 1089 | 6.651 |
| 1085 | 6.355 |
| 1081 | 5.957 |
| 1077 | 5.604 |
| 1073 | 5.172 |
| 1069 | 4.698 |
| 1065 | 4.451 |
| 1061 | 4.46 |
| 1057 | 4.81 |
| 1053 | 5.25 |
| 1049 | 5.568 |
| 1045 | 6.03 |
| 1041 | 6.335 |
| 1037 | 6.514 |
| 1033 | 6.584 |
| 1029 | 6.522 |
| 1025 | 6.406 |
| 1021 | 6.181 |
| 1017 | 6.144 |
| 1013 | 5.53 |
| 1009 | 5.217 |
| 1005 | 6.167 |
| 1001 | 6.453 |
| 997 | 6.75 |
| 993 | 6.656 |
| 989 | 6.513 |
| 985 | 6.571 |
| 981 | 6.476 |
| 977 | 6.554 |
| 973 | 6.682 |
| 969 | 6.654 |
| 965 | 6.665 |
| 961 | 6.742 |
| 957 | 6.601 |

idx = 6.335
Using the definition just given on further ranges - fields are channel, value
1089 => 6.651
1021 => 6.181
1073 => 5.172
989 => 6.513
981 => 6.476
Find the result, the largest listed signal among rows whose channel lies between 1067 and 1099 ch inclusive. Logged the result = 6.741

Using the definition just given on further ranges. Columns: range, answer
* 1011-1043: 6.584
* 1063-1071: 4.698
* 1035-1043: 6.514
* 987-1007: 6.75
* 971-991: 6.682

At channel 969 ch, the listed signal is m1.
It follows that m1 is 6.654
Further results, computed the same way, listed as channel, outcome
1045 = 6.03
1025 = 6.406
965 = 6.665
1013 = 5.53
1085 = 6.355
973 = 6.682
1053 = 5.25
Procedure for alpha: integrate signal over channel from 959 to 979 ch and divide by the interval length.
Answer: 6.66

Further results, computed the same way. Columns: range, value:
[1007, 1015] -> 5.37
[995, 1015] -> 6.02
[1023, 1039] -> 6.51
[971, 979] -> 6.62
